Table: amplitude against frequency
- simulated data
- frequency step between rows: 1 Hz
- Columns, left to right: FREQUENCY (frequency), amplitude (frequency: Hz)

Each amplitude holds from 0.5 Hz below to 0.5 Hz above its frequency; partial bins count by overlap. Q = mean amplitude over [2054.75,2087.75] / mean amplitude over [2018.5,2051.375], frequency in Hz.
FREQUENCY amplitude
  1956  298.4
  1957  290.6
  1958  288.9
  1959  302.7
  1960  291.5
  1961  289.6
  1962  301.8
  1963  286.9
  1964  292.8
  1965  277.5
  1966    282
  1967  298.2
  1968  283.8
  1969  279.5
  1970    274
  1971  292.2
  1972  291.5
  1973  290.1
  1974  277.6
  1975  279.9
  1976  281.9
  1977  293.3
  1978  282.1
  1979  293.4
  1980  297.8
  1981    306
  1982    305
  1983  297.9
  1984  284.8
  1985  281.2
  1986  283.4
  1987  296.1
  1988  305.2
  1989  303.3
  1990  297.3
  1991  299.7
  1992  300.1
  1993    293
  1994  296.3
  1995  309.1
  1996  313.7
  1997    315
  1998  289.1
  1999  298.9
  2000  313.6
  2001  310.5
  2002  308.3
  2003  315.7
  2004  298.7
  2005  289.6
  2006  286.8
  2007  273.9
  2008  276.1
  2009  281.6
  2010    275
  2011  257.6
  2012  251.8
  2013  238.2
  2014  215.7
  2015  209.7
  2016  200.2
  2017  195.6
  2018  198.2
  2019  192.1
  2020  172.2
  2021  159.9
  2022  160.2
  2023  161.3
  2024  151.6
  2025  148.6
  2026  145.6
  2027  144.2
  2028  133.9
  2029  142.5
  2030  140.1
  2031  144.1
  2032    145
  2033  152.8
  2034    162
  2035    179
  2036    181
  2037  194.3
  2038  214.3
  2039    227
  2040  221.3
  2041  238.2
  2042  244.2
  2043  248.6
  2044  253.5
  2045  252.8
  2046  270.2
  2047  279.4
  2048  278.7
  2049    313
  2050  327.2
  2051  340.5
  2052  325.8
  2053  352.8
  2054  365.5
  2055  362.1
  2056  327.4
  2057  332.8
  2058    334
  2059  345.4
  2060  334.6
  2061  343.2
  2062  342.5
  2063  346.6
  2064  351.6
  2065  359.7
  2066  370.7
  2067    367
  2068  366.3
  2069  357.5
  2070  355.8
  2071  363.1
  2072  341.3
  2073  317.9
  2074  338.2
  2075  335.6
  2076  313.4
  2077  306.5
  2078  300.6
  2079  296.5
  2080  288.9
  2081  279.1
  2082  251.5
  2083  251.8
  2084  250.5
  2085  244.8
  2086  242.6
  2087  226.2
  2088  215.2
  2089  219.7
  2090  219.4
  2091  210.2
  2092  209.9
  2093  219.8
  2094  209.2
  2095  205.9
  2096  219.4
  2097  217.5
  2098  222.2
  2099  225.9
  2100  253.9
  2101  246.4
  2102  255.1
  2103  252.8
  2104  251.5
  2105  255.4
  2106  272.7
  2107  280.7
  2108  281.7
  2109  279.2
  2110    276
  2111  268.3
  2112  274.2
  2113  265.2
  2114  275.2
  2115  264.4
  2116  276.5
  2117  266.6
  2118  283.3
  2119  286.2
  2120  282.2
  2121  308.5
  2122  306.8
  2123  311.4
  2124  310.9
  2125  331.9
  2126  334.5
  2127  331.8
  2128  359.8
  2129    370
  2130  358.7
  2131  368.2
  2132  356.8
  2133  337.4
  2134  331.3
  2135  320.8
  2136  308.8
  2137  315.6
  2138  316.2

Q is 1.6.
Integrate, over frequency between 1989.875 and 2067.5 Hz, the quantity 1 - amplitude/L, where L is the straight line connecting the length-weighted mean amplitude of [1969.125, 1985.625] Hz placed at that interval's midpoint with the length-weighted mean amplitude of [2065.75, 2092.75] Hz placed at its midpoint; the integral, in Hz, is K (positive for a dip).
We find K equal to 7.8 Hz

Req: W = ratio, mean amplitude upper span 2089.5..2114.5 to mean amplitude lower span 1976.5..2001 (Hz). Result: 0.82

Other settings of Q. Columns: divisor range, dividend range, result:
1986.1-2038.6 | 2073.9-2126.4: 1.13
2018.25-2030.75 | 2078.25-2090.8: 1.61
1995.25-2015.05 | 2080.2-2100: 0.81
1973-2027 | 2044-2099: 1.13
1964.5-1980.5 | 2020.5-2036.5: 0.54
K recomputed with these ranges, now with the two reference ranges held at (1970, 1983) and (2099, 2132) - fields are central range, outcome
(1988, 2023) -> 3.3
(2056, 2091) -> -2.0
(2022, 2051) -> 8.6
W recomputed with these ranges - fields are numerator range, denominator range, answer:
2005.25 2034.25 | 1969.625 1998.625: 0.66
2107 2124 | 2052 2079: 0.83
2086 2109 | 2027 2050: 1.12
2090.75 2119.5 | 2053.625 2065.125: 0.73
